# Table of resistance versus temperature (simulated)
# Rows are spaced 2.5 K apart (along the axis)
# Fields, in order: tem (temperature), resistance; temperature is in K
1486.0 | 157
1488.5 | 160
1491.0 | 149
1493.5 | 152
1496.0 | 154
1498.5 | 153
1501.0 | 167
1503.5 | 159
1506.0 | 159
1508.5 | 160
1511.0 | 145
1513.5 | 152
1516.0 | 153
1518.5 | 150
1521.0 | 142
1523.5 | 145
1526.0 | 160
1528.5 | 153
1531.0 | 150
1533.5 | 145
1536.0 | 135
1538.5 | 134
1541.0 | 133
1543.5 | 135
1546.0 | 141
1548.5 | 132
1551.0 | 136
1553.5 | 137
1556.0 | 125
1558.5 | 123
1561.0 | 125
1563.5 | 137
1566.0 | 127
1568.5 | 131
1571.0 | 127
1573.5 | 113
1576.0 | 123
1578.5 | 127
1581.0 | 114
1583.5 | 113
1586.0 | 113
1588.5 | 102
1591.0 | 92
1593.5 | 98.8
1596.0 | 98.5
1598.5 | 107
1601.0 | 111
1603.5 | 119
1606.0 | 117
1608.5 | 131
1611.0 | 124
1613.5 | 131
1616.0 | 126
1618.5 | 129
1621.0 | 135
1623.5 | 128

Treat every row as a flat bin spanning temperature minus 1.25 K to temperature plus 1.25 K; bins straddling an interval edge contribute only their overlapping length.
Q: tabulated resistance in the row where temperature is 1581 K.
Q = 114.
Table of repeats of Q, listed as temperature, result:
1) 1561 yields 125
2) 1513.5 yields 152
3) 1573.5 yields 113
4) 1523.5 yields 145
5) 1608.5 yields 131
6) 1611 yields 124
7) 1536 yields 135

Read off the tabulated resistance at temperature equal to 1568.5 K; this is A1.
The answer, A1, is 131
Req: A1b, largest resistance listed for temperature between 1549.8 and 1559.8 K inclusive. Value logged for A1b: 137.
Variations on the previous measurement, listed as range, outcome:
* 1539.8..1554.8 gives 141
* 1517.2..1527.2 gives 160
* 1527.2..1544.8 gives 153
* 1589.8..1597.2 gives 98.8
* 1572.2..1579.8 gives 127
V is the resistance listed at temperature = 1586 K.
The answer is 113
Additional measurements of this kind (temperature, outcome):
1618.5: 129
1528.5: 153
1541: 133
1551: 136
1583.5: 113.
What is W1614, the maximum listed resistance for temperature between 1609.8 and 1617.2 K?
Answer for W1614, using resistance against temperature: 131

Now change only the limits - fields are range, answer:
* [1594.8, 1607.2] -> 119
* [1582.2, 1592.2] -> 113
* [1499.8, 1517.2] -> 167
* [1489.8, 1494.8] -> 152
